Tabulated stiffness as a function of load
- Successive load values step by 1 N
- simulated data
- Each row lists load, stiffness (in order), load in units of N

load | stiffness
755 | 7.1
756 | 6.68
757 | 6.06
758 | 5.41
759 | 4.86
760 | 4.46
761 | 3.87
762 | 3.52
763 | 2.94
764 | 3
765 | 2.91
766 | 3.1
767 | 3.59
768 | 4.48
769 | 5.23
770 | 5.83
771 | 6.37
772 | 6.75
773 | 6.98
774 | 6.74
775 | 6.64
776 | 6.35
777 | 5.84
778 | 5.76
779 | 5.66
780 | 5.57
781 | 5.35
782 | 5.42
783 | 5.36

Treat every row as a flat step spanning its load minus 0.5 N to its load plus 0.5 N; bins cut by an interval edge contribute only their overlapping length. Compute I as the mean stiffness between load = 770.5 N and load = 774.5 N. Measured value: 6.71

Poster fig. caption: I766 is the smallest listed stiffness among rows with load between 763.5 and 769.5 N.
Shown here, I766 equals 2.91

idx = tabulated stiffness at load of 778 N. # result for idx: 5.76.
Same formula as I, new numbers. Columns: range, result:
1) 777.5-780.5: 5.66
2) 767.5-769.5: 4.86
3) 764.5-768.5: 3.52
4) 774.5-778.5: 6.15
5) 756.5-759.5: 5.44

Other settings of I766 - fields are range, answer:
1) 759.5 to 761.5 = 3.87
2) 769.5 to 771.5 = 5.83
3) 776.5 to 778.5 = 5.76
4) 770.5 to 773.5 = 6.37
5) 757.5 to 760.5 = 4.46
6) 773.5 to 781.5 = 5.35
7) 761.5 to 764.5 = 2.94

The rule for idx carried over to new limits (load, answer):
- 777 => 5.84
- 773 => 6.98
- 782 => 5.42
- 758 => 5.41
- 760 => 4.46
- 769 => 5.23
